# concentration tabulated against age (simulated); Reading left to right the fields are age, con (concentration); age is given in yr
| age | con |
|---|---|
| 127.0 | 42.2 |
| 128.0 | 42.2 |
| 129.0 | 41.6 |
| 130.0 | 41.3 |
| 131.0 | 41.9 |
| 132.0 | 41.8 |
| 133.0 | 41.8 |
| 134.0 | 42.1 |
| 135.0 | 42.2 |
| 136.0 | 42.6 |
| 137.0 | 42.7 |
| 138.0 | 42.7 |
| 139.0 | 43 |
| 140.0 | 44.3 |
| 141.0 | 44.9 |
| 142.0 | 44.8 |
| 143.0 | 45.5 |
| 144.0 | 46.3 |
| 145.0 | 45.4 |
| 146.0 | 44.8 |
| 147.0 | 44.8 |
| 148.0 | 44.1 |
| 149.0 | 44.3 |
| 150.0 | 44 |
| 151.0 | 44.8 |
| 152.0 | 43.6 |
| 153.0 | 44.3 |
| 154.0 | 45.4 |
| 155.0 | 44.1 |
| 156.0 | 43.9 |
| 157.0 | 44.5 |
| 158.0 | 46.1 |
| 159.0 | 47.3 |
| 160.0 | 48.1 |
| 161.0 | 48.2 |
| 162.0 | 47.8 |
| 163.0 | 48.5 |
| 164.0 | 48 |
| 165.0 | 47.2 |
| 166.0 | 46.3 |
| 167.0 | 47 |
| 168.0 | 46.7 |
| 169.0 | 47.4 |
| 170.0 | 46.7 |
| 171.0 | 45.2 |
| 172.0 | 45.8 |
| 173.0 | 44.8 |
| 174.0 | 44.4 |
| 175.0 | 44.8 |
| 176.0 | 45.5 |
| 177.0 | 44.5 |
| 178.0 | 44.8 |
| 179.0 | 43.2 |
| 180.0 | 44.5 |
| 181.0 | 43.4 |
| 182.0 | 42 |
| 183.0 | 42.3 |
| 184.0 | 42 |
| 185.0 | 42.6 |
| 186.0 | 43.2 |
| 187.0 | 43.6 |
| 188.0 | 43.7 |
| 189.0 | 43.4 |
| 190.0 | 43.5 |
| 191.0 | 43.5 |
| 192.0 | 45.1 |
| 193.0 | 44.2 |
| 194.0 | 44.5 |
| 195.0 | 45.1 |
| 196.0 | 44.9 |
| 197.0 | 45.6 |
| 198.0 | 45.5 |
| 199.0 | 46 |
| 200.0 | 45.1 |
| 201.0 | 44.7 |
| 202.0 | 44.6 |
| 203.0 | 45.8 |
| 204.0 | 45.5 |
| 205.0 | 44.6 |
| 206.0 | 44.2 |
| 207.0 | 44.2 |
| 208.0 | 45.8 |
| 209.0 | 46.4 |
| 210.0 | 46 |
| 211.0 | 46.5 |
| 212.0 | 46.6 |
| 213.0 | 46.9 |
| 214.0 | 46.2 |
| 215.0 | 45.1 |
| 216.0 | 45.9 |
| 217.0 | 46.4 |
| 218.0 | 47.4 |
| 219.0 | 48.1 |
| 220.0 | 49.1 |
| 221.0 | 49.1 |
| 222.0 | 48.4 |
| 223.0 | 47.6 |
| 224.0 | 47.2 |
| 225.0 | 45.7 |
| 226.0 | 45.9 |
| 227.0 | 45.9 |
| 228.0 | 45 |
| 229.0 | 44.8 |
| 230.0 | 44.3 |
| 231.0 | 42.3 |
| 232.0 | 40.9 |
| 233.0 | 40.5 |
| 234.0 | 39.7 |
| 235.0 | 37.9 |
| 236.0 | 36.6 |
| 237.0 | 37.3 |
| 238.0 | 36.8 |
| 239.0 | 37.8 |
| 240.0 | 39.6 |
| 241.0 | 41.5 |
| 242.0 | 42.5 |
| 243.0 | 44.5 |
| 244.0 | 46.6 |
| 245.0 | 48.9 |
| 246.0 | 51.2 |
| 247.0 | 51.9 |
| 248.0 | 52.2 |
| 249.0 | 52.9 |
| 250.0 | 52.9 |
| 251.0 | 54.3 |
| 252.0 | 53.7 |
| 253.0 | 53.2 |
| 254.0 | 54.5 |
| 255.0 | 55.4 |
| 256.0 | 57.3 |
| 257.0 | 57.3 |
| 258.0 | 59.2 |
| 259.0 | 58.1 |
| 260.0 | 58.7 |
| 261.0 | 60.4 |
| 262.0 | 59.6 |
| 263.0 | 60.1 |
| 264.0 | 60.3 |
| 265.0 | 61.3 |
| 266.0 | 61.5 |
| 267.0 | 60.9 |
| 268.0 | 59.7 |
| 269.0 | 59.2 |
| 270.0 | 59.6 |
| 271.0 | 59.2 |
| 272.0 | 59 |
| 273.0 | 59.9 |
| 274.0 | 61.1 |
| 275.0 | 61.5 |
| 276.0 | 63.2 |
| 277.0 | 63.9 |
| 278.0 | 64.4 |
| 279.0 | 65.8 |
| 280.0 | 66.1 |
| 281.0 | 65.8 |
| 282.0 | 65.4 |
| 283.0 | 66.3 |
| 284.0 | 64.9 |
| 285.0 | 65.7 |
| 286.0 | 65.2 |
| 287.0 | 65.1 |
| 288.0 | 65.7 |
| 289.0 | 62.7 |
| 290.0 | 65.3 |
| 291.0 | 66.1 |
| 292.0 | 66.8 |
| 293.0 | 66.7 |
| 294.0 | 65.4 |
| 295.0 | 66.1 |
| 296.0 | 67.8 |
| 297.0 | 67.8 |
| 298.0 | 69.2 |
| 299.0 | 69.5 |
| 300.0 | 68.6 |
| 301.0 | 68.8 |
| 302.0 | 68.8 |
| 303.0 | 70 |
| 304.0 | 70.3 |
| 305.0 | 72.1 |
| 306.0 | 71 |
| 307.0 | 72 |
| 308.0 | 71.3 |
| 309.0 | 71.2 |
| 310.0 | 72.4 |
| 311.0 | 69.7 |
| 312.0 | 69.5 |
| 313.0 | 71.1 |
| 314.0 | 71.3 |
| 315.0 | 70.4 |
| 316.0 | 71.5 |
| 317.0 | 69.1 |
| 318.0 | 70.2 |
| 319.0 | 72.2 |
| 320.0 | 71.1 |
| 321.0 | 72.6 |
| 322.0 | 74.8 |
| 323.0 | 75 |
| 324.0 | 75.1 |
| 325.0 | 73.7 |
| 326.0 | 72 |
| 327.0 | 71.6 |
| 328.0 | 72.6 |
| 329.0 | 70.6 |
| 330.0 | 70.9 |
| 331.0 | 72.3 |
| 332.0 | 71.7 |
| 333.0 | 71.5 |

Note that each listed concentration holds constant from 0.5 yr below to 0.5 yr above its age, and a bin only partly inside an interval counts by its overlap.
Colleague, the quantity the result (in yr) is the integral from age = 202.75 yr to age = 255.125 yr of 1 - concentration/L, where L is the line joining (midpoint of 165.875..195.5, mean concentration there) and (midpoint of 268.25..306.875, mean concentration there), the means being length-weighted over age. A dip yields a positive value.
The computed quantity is 7.67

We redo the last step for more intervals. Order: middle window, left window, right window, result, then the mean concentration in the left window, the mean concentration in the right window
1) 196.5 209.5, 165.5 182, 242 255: 0.6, 45.2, 51.2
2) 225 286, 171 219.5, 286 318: 5.3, 44.8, 68.8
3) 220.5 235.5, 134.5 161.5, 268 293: 3.1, 44.7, 63.6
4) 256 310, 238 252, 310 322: -4.2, 47.3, 71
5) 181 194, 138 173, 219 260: 0.8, 45.6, 47.4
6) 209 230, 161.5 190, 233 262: 0.4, 44.9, 49.1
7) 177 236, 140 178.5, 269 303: 9.0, 45.6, 65.1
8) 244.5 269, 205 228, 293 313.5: 0.3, 46.5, 69.6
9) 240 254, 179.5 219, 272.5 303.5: 1.7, 44.8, 65.8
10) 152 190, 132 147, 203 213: -0.4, 43.8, 45.6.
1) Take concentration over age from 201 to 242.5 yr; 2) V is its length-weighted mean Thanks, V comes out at 44.2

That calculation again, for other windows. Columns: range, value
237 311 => 60.5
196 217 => 45.6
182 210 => 44.4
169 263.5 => 46.5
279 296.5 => 65.7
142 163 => 45.4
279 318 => 68.2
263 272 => 60.1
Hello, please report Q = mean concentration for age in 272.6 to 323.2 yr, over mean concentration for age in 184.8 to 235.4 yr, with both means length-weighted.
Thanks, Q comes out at 1.51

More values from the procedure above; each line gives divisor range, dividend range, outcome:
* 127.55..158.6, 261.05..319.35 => 1.51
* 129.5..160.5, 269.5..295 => 1.45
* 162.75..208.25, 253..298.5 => 1.39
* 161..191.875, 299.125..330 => 1.59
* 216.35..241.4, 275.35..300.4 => 1.52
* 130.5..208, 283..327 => 1.55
